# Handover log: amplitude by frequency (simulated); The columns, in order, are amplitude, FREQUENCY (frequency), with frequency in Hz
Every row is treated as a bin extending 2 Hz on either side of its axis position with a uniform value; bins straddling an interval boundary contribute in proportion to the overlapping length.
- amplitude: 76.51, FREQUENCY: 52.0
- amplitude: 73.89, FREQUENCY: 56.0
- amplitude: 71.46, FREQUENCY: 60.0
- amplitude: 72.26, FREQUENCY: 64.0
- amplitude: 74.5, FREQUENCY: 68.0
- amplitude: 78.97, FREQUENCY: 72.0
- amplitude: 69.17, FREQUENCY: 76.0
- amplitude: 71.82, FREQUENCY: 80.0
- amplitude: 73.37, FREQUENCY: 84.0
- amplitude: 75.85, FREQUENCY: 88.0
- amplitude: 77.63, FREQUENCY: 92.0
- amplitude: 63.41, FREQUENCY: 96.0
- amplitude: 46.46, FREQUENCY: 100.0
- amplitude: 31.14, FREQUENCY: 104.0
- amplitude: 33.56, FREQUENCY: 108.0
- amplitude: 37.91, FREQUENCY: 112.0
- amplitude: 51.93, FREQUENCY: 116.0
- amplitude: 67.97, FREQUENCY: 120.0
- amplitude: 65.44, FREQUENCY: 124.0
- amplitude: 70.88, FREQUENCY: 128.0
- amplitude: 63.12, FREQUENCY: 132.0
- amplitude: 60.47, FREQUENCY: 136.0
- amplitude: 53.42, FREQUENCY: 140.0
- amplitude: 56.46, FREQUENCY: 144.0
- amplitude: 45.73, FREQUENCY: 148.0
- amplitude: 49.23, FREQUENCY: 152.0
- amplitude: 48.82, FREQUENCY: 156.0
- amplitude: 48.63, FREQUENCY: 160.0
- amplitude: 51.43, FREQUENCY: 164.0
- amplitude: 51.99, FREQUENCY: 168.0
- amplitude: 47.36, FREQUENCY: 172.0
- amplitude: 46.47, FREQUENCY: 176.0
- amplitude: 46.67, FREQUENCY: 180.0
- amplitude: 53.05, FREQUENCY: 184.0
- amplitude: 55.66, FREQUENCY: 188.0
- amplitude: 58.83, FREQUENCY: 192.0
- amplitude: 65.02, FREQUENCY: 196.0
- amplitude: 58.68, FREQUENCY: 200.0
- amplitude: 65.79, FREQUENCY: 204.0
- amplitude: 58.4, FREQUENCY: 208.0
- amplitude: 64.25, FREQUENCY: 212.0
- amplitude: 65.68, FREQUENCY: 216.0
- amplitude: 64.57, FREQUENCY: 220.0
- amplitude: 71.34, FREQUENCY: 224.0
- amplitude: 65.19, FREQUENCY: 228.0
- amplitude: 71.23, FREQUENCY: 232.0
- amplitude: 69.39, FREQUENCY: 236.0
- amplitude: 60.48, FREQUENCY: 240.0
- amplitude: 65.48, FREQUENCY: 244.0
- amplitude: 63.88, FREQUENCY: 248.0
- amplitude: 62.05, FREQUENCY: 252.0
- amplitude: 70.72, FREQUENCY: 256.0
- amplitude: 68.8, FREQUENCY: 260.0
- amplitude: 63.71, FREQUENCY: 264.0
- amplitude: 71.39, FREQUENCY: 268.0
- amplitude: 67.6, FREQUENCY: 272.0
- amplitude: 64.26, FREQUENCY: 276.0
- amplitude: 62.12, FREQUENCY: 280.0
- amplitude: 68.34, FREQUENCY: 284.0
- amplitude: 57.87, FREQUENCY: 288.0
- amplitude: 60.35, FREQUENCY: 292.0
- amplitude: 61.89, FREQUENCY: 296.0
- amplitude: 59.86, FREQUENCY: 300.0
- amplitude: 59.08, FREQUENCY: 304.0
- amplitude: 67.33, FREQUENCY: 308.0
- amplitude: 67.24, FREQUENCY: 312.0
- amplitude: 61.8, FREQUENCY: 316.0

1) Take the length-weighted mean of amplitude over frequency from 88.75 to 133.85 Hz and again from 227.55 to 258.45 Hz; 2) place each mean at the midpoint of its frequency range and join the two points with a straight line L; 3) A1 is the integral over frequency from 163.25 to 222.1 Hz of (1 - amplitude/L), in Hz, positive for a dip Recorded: 4.99 Hz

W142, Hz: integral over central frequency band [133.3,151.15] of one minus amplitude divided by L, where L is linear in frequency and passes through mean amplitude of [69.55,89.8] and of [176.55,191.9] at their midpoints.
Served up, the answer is 2.0 Hz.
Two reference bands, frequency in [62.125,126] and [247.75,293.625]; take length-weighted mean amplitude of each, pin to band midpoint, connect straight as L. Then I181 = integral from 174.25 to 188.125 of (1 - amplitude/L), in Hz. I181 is 2.99 Hz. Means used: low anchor 61.9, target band 49.8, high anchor 65.2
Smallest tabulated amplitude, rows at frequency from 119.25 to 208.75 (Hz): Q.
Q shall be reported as 45.73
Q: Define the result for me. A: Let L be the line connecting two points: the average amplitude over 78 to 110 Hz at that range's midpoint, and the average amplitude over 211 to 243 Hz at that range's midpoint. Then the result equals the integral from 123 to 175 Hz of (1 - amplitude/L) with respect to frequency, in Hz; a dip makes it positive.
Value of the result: 6.4 Hz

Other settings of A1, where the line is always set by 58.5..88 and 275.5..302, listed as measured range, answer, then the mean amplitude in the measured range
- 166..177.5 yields 3.3 Hz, 48.7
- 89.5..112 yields 6.9 Hz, 49.9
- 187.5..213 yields 2.1 Hz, 61.1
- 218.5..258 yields -1.1 Hz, 66.5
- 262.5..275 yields -0.9 Hz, 67.5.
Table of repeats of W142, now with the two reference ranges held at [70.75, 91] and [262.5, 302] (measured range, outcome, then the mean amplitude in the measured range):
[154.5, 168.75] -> 4.0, 50.1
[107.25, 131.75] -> 5.3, 56.3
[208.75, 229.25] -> 0.3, 65.8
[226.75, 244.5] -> -0.1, 66.5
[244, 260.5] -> -0.2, 66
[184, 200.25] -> 2.2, 58.8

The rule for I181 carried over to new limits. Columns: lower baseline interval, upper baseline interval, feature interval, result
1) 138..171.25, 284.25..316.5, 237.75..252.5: -1.4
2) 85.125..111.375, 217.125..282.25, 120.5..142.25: -2.3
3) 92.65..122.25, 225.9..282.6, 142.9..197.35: 4.6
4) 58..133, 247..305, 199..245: -0.9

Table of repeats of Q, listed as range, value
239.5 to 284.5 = 60.48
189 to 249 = 58.4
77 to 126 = 31.14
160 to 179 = 46.47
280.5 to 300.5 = 57.87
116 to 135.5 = 51.93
